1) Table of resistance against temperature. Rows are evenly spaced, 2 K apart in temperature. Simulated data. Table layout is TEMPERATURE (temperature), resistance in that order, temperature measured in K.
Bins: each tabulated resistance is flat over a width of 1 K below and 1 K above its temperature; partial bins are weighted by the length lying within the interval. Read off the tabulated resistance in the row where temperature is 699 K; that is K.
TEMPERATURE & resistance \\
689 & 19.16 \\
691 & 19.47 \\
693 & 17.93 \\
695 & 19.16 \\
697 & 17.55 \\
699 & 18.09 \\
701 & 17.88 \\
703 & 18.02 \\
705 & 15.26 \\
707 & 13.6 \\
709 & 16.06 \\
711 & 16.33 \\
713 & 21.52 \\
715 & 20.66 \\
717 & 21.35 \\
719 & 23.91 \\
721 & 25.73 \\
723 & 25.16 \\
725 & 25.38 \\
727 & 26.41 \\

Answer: 18.09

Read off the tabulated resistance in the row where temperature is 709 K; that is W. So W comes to 16.06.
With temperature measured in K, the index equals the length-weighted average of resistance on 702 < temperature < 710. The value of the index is 15.7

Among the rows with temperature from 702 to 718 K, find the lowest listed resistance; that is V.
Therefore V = 13.6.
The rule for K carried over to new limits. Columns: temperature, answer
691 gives 19.47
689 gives 19.16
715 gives 20.66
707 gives 13.6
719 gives 23.91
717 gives 21.35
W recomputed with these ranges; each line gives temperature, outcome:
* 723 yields 25.16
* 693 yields 17.93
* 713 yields 21.52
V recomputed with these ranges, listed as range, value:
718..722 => 23.91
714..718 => 20.66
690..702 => 17.55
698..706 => 15.26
